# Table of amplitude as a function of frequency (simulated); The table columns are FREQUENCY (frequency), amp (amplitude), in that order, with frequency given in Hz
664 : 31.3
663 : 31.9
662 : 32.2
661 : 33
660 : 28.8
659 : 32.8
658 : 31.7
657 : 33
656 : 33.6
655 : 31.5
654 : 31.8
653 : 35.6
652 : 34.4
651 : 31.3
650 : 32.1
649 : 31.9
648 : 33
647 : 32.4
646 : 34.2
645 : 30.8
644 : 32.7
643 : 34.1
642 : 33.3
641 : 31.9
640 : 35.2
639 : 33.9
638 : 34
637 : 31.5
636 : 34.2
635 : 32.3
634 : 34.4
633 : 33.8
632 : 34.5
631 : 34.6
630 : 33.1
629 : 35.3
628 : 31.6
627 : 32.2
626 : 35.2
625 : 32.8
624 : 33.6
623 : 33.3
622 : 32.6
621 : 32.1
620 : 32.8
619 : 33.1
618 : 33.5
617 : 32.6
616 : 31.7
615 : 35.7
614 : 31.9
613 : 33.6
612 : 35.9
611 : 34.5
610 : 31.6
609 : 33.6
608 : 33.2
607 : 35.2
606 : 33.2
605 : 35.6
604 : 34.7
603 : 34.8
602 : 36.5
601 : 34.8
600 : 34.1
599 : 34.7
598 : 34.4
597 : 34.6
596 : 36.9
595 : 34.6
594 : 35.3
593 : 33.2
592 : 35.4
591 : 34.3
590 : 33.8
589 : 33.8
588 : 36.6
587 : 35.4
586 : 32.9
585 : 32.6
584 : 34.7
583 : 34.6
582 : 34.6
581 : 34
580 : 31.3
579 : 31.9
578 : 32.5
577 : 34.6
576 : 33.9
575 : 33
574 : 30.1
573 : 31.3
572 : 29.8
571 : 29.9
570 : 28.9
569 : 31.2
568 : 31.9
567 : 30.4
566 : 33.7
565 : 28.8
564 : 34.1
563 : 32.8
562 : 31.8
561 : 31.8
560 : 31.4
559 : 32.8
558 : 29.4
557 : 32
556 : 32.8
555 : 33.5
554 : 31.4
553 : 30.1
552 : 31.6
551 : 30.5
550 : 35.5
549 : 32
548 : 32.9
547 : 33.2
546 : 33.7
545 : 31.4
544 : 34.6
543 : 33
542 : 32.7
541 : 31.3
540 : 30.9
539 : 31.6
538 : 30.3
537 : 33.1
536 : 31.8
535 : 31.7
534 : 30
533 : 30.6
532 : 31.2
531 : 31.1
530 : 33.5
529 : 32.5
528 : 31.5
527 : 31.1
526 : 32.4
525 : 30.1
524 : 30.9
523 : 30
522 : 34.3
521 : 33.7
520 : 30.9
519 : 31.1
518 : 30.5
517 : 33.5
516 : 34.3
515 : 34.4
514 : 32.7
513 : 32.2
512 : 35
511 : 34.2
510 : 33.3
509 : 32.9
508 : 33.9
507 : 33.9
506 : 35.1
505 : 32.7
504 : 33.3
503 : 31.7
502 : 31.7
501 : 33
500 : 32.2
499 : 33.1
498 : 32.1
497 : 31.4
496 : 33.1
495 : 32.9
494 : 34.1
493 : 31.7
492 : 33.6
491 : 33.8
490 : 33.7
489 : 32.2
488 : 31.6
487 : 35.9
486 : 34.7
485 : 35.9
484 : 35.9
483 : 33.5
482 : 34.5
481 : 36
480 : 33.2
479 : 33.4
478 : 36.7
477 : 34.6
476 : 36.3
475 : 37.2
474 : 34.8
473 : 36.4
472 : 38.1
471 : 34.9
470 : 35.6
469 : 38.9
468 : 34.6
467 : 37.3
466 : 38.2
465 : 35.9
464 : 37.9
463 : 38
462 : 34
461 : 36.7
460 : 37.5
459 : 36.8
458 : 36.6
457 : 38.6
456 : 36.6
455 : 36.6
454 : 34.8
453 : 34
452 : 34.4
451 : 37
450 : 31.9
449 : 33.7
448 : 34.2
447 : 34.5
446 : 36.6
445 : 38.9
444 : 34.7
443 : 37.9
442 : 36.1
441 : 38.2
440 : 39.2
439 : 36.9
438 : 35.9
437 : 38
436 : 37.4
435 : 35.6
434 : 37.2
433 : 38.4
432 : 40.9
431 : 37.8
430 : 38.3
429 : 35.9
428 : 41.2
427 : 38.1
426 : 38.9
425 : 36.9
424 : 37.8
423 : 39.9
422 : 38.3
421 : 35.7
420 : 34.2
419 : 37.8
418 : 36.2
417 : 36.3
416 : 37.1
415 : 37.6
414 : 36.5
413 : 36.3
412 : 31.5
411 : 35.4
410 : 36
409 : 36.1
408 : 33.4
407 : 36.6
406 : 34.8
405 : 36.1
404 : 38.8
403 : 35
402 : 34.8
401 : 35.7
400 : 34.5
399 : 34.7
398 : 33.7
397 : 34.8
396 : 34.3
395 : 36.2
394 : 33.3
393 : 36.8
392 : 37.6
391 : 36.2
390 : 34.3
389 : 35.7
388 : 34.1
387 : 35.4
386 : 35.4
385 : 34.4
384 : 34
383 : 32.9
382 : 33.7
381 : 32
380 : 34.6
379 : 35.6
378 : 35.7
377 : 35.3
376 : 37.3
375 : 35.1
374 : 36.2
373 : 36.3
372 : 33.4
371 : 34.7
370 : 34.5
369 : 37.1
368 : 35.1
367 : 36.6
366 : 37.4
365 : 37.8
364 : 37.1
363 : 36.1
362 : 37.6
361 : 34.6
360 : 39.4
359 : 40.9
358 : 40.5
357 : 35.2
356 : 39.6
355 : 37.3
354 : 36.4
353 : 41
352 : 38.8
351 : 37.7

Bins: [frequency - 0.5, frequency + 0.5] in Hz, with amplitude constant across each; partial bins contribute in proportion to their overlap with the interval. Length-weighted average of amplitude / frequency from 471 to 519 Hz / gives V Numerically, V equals 33.8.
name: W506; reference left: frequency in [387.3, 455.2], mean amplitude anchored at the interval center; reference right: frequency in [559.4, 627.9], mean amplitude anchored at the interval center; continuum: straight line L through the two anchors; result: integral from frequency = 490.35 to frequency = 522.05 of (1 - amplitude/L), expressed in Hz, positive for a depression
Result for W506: 1.64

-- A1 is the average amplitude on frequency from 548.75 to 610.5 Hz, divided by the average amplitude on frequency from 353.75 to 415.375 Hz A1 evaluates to 0.93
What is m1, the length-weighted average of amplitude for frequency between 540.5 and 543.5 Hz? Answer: 32.3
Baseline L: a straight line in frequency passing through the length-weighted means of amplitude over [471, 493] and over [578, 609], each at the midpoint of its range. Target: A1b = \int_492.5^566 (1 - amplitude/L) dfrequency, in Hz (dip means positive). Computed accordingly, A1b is 4.86 Hz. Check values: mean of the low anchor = 34.8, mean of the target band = 32.3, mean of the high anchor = 34.3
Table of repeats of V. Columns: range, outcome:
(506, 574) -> 32.1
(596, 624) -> 33.9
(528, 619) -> 32.9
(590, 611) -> 34.5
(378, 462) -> 36.1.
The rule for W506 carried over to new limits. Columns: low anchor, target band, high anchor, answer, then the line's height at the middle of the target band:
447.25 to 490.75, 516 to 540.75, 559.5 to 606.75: 1.97 Hz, 34.4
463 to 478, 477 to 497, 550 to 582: 0.98 Hz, 35.7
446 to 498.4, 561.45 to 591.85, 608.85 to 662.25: 1.04 Hz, 33.8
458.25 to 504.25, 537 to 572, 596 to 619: 2.59 Hz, 34.4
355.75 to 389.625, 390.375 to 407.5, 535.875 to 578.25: -0.09 Hz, 35.3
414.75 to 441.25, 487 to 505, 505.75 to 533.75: 0.56 Hz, 33.8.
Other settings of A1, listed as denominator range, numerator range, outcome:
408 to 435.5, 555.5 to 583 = 0.86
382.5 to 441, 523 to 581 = 0.88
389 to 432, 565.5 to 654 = 0.92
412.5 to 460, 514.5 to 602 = 0.88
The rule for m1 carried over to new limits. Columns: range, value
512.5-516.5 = 33.4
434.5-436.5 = 36.5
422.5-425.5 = 38.2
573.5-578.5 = 32.8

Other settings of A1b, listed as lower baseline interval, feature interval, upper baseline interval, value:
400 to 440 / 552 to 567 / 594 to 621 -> 1.3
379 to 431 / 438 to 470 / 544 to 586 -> -1.5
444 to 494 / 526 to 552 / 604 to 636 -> 1.9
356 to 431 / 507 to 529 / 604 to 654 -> 1.3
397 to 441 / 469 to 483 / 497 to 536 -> -0.6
